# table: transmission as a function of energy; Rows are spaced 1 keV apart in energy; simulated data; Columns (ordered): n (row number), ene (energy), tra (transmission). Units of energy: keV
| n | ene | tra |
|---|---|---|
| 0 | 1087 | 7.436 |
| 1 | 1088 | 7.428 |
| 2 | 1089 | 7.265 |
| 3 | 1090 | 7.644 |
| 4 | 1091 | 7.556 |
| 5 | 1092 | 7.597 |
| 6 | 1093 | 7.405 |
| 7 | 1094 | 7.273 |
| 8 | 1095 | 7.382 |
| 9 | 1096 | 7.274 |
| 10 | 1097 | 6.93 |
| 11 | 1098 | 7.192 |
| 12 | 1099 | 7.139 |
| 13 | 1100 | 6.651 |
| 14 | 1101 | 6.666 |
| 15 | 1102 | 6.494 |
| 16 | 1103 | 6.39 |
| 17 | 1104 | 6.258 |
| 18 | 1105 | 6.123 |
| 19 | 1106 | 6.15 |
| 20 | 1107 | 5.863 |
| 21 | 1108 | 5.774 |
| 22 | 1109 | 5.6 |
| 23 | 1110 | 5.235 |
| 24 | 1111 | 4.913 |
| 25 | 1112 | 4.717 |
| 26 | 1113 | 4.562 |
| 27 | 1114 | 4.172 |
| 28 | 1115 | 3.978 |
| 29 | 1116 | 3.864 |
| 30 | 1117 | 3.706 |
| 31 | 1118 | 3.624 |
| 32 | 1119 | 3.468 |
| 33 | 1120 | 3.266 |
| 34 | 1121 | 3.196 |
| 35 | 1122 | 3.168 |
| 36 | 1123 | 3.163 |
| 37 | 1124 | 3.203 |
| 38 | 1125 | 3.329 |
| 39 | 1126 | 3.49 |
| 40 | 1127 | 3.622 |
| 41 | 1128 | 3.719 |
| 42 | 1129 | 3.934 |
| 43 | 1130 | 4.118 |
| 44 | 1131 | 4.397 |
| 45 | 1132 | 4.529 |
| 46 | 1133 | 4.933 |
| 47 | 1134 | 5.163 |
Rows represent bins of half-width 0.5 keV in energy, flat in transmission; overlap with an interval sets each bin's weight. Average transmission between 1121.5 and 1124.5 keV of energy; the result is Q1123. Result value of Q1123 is 3.18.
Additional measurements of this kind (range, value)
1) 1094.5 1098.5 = 7.19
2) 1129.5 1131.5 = 4.26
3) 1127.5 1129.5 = 3.83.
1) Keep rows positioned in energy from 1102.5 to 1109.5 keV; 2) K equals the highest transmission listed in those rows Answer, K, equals 6.39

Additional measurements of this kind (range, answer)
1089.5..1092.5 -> 7.644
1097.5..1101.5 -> 7.192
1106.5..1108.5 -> 5.863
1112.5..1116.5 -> 4.562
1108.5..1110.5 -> 5.6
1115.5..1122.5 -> 3.864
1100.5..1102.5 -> 6.666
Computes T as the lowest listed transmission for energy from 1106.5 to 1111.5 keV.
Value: 4.913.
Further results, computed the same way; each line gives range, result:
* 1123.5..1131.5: 3.203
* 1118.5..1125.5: 3.163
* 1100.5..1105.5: 6.123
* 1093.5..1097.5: 6.93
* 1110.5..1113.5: 4.562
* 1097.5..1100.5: 6.651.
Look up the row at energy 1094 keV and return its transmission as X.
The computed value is 7.273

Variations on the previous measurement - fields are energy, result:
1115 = 3.978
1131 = 4.397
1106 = 6.15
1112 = 4.717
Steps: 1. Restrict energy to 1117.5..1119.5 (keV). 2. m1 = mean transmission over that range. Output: 3.55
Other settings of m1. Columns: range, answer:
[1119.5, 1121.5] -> 3.23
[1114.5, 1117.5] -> 3.85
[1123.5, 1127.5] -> 3.41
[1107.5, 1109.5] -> 5.69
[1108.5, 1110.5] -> 5.42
